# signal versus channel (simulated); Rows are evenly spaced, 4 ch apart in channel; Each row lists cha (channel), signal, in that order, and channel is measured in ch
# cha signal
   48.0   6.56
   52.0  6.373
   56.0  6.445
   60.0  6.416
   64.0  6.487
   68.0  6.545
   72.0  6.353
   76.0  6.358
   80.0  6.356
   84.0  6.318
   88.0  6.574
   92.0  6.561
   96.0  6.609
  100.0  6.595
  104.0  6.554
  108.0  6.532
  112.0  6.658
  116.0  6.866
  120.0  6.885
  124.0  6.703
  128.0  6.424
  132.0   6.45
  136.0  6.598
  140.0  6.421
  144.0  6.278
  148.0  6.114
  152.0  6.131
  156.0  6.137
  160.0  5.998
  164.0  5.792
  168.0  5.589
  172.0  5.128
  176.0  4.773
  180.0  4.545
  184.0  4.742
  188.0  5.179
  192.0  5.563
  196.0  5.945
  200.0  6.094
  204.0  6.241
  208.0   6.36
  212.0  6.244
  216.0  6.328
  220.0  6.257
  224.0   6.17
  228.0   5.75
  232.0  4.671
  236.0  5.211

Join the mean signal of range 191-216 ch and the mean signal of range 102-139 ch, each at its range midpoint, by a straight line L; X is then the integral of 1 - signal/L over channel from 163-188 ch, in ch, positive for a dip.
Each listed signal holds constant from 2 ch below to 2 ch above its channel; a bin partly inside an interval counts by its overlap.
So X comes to 4.8 ch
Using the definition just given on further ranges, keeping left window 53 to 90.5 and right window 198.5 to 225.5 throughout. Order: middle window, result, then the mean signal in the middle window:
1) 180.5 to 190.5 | 2.2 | 4.93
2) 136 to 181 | 3.8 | 5.78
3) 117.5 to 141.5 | -0.9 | 6.59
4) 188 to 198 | 1.0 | 5.64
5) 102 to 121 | -0.9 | 6.69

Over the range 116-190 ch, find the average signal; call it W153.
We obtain 5.91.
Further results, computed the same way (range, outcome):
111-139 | 6.65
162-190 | 5.11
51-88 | 6.42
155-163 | 6.02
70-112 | 6.49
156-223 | 5.69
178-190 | 4.82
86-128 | 6.64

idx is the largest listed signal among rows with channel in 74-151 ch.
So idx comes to 6.885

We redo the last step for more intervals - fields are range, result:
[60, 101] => 6.609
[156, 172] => 6.137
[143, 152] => 6.278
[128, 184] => 6.598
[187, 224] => 6.36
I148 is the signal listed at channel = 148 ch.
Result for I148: 6.114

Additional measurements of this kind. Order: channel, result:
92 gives 6.561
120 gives 6.885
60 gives 6.416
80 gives 6.356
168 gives 5.589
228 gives 5.75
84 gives 6.318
